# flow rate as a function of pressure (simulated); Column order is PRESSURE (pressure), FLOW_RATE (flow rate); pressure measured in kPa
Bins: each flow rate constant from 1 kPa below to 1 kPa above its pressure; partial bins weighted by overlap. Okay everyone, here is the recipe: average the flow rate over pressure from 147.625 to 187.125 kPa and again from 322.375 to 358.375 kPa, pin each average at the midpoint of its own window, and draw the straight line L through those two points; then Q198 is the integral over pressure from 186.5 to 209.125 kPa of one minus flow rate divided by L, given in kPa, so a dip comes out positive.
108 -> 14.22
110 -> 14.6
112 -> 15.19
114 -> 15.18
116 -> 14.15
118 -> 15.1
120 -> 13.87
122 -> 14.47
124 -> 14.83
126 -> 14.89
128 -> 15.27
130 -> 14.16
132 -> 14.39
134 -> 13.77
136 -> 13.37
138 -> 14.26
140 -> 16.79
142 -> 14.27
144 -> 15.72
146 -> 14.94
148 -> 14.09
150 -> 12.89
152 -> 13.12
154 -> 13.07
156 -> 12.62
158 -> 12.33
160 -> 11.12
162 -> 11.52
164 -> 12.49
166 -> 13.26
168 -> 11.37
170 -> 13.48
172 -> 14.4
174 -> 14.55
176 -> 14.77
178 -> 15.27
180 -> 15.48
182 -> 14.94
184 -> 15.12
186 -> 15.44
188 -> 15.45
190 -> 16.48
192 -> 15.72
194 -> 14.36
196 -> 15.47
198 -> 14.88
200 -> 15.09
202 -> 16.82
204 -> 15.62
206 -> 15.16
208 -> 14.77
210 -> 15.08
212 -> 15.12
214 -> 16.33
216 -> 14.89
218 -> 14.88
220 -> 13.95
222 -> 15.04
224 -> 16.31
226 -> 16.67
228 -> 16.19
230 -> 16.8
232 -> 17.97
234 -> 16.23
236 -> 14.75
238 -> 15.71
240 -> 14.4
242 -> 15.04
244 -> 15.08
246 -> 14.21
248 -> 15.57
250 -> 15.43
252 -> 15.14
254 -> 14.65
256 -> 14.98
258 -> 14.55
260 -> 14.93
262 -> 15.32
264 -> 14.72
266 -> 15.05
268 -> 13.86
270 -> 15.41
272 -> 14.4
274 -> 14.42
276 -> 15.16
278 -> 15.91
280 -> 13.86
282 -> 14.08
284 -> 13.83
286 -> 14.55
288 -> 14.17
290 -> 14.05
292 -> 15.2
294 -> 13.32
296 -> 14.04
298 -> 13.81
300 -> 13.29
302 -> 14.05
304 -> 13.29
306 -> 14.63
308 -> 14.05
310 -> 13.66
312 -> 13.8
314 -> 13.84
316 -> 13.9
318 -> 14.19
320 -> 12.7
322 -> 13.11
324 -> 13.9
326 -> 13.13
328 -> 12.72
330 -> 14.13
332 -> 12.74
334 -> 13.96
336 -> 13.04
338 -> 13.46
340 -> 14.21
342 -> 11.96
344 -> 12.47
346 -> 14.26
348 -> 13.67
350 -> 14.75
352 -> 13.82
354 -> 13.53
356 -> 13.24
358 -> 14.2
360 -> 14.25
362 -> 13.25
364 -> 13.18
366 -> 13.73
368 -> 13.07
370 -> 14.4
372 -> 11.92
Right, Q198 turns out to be -3.1 kPa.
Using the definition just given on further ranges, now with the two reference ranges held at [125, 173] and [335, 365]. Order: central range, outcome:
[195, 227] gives -4.1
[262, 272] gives -0.9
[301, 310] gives -0.3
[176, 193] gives -2.3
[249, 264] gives -1.5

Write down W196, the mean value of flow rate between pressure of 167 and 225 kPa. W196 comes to 15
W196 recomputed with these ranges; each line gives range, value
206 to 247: 15.5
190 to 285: 15.2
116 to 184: 14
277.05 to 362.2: 13.8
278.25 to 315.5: 14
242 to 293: 14.7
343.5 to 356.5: 13.7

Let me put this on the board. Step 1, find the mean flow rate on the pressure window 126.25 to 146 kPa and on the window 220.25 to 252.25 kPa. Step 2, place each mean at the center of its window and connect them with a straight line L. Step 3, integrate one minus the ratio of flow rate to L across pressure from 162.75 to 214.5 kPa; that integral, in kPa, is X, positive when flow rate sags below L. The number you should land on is 1.1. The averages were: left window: 14.7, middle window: 14.9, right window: 15.6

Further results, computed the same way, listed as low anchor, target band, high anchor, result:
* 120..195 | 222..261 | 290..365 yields -4.4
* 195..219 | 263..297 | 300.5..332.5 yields -0.7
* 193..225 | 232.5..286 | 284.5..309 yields -1.3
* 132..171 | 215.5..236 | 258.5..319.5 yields -2.9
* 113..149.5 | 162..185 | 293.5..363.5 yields 0.7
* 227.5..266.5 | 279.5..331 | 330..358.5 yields 1.6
